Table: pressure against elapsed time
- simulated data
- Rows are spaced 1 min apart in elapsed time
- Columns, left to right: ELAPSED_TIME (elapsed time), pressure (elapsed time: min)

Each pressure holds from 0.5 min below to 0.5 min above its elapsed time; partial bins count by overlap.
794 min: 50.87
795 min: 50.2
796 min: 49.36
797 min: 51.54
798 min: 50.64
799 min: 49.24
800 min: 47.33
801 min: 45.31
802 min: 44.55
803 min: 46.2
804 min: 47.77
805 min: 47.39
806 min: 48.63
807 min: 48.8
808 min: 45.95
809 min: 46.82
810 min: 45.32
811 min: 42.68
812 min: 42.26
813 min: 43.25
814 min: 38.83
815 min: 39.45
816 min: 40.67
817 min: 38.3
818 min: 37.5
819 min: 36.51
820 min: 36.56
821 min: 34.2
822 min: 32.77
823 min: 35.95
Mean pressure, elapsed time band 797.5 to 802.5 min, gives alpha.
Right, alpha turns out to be 47.4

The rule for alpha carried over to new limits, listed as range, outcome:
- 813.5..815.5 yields 39.1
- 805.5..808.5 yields 47.8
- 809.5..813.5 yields 43.4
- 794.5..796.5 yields 49.8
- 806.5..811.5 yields 45.9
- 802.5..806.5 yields 47.5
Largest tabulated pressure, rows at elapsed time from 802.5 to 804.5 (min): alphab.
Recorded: 47.77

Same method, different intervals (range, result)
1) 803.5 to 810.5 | 48.8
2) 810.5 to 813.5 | 43.25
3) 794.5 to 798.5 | 51.54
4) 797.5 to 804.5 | 50.64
